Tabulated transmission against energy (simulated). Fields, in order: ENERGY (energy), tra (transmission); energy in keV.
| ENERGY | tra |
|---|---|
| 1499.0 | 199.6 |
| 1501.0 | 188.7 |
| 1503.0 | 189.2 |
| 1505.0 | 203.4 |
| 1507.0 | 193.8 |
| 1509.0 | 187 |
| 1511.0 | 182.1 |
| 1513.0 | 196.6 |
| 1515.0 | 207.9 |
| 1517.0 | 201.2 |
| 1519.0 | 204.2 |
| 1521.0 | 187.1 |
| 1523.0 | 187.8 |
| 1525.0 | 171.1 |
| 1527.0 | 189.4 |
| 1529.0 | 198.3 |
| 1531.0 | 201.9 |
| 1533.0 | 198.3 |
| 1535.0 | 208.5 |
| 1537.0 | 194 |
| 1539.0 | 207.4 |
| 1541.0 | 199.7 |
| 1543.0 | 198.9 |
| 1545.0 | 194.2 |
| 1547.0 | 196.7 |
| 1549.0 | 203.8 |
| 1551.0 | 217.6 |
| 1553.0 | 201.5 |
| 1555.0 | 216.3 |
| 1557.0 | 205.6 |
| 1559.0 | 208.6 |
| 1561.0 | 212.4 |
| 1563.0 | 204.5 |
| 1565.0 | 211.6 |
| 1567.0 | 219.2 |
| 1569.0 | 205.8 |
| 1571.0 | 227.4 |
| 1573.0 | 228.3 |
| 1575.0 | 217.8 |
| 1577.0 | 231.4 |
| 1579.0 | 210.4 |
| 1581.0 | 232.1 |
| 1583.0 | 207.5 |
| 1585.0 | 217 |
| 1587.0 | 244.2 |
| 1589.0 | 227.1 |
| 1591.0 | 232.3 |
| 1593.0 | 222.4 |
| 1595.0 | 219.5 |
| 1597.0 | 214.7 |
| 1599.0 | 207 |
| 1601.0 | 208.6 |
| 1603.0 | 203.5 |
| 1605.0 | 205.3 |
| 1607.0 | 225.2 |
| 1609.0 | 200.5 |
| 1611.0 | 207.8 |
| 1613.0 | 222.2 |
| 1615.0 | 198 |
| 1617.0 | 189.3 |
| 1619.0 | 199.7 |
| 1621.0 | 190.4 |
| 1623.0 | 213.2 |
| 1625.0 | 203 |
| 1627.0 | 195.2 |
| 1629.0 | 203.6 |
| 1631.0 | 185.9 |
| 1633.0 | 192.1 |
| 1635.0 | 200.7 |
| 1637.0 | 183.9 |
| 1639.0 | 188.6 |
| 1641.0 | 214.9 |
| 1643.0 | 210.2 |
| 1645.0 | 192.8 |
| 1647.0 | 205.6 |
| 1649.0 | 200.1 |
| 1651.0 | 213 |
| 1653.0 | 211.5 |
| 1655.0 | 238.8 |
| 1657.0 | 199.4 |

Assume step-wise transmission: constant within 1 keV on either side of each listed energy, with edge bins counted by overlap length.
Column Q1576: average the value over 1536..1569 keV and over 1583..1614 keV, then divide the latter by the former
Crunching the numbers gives 1.1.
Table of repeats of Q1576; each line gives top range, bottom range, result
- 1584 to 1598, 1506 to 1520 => 1.15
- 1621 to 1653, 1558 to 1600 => 0.91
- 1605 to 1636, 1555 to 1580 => 0.94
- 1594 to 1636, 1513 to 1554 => 1.03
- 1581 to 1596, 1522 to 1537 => 1.16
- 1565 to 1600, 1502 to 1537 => 1.14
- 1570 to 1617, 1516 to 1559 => 1.09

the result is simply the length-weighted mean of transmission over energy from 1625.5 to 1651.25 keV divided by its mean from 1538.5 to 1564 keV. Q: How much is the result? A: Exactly 0.97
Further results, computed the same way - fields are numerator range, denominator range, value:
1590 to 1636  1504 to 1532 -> 1.06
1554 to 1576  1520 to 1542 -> 1.10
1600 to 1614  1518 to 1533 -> 1.10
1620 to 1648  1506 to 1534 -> 1.03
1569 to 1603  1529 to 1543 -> 1.10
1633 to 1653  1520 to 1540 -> 1.03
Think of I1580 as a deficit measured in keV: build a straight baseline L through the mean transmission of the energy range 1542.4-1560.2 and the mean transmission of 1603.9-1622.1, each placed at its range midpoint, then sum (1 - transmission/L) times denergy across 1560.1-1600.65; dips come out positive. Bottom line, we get -2.93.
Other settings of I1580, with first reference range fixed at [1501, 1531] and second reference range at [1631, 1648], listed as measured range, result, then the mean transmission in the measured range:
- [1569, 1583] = -1.91 keV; 222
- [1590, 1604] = -1.38 keV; 215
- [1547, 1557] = -0.70 keV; 208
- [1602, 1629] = -0.99 keV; 204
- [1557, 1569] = -0.96 keV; 210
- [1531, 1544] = -0.50 keV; 201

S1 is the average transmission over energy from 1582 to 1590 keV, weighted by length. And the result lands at 224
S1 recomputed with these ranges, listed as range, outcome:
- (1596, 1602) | 210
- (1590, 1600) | 219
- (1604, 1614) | 212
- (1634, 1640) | 191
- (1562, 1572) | 214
